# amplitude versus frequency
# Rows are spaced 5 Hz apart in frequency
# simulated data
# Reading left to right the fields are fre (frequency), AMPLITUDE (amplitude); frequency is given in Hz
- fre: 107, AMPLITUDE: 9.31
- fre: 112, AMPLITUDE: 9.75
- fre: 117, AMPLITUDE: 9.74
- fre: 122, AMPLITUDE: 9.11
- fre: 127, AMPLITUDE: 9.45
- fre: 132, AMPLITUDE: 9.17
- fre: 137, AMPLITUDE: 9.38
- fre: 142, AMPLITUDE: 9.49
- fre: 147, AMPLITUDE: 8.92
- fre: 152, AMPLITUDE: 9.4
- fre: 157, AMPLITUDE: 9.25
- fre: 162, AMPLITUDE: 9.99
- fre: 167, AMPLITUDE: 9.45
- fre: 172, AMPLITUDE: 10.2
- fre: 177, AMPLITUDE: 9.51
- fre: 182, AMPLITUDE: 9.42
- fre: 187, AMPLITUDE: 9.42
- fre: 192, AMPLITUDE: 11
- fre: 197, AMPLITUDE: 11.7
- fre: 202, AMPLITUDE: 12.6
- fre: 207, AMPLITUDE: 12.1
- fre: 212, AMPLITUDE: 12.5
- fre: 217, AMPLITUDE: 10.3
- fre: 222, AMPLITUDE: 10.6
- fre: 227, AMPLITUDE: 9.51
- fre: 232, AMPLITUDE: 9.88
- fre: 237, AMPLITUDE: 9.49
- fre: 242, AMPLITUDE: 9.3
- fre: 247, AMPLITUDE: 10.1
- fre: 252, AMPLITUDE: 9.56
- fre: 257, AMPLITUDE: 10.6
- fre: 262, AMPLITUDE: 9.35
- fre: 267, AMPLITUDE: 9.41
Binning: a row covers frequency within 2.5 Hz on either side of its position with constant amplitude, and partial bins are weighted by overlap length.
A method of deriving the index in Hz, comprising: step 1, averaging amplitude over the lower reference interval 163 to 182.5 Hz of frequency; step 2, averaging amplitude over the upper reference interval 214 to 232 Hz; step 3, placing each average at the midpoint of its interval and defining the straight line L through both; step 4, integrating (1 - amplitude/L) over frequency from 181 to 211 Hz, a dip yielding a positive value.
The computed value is -3.9 Hz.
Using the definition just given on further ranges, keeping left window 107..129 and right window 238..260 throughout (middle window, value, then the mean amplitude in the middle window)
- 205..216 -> -2.6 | 12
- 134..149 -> 0.4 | 9.27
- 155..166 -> 0.0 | 9.61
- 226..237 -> 0.1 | 9.67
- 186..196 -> -0.9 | 10.6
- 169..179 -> -0.2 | 9.85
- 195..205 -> -2.5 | 12.2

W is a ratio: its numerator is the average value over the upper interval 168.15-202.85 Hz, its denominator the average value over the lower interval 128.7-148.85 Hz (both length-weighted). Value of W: 1.12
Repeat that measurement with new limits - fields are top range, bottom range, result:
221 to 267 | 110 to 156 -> 1.04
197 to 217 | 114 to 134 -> 1.28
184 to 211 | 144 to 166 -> 1.21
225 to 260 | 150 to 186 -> 1.02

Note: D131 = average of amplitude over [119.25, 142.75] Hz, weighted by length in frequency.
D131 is 9.31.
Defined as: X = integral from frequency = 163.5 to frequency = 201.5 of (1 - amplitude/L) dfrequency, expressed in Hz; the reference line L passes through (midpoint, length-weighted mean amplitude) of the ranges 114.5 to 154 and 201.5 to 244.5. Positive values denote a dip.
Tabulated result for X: -0.7 Hz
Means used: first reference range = 9.33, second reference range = 10.6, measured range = 10.2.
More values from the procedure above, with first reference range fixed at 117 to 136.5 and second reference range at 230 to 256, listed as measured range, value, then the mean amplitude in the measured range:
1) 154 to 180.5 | -0.58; 9.66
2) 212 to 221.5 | -1.30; 10.9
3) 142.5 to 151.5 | 0.23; 9.15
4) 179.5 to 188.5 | 0.09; 9.42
